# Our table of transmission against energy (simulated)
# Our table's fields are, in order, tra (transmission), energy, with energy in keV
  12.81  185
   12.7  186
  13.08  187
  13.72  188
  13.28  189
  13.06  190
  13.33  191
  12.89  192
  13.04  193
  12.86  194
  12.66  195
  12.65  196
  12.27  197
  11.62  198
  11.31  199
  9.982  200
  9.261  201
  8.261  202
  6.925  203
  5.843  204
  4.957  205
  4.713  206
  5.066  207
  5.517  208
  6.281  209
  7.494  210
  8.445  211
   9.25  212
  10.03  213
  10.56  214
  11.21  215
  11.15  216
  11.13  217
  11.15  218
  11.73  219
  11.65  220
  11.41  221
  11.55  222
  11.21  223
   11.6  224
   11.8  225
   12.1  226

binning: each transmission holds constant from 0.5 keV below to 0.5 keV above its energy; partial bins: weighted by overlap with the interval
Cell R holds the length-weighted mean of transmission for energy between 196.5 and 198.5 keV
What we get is 11.9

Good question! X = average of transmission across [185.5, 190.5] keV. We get 13.2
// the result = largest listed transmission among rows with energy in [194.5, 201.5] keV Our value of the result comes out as 12.66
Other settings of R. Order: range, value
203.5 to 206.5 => 5.17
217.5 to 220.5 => 11.5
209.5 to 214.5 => 9.16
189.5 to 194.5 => 13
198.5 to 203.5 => 9.15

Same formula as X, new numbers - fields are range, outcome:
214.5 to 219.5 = 11.3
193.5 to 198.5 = 12.4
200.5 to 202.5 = 8.76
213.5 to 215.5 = 10.9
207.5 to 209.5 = 5.9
